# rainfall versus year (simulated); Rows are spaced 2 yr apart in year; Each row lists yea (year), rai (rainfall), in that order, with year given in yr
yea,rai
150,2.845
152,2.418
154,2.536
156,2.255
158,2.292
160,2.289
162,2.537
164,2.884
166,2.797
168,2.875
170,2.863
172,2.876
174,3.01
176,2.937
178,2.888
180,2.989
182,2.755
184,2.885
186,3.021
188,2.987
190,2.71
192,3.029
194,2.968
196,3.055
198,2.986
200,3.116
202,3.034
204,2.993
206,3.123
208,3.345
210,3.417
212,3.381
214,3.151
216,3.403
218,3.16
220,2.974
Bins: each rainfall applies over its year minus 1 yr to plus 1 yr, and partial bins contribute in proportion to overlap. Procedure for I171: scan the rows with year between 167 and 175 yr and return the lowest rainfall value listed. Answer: 2.863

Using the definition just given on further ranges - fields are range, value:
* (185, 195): 2.71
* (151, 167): 2.255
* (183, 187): 2.885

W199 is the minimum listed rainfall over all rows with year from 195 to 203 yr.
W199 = 2.986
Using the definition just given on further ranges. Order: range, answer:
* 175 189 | 2.755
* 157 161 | 2.289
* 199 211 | 2.993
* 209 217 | 3.151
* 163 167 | 2.797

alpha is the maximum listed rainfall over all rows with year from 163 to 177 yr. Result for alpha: 3.01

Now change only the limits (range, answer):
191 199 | 3.055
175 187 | 3.021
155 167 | 2.884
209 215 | 3.417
